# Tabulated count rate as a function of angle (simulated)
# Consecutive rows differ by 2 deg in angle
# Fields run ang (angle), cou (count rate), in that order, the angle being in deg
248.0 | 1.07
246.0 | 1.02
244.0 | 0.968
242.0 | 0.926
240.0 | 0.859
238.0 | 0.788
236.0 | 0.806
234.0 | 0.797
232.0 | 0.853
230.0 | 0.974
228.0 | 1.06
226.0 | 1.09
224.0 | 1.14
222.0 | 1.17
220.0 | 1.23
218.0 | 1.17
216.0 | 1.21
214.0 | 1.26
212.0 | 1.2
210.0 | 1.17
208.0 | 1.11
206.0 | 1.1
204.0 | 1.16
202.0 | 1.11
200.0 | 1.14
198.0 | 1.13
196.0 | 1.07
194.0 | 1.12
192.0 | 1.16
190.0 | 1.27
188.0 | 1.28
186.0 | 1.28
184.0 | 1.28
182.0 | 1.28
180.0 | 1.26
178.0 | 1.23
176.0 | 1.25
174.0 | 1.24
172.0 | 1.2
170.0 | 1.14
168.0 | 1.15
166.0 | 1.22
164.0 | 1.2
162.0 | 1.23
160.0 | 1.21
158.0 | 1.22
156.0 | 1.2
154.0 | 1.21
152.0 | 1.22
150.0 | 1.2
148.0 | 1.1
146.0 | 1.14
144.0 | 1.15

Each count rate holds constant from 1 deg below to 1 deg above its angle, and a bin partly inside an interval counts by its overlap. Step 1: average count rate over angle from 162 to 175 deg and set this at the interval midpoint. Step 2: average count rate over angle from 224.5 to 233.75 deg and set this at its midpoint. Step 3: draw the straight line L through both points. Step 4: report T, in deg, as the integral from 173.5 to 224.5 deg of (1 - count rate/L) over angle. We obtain -4.9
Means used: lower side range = 1.19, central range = 1.19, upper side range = 0.986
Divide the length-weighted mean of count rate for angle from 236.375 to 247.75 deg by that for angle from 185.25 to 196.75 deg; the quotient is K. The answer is 0.77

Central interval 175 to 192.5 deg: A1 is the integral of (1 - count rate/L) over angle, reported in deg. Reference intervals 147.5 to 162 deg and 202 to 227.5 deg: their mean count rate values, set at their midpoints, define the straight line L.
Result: -1.1 deg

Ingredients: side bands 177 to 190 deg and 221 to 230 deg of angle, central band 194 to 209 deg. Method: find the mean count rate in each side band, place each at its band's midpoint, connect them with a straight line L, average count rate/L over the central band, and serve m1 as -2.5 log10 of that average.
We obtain 0.07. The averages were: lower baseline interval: 1.27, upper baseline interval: 1.1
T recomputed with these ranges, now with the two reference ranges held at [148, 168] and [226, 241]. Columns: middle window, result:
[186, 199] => -1.5 deg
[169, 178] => -0.6 deg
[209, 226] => -4.1 deg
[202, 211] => -1.2 deg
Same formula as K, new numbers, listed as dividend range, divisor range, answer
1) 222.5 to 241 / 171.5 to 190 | 0.74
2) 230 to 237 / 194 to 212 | 0.75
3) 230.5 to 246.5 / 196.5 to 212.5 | 0.77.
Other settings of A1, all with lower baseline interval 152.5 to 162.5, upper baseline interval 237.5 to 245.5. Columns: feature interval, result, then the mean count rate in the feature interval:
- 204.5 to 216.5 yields -1.9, 1.17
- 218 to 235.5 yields -1.5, 1.04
